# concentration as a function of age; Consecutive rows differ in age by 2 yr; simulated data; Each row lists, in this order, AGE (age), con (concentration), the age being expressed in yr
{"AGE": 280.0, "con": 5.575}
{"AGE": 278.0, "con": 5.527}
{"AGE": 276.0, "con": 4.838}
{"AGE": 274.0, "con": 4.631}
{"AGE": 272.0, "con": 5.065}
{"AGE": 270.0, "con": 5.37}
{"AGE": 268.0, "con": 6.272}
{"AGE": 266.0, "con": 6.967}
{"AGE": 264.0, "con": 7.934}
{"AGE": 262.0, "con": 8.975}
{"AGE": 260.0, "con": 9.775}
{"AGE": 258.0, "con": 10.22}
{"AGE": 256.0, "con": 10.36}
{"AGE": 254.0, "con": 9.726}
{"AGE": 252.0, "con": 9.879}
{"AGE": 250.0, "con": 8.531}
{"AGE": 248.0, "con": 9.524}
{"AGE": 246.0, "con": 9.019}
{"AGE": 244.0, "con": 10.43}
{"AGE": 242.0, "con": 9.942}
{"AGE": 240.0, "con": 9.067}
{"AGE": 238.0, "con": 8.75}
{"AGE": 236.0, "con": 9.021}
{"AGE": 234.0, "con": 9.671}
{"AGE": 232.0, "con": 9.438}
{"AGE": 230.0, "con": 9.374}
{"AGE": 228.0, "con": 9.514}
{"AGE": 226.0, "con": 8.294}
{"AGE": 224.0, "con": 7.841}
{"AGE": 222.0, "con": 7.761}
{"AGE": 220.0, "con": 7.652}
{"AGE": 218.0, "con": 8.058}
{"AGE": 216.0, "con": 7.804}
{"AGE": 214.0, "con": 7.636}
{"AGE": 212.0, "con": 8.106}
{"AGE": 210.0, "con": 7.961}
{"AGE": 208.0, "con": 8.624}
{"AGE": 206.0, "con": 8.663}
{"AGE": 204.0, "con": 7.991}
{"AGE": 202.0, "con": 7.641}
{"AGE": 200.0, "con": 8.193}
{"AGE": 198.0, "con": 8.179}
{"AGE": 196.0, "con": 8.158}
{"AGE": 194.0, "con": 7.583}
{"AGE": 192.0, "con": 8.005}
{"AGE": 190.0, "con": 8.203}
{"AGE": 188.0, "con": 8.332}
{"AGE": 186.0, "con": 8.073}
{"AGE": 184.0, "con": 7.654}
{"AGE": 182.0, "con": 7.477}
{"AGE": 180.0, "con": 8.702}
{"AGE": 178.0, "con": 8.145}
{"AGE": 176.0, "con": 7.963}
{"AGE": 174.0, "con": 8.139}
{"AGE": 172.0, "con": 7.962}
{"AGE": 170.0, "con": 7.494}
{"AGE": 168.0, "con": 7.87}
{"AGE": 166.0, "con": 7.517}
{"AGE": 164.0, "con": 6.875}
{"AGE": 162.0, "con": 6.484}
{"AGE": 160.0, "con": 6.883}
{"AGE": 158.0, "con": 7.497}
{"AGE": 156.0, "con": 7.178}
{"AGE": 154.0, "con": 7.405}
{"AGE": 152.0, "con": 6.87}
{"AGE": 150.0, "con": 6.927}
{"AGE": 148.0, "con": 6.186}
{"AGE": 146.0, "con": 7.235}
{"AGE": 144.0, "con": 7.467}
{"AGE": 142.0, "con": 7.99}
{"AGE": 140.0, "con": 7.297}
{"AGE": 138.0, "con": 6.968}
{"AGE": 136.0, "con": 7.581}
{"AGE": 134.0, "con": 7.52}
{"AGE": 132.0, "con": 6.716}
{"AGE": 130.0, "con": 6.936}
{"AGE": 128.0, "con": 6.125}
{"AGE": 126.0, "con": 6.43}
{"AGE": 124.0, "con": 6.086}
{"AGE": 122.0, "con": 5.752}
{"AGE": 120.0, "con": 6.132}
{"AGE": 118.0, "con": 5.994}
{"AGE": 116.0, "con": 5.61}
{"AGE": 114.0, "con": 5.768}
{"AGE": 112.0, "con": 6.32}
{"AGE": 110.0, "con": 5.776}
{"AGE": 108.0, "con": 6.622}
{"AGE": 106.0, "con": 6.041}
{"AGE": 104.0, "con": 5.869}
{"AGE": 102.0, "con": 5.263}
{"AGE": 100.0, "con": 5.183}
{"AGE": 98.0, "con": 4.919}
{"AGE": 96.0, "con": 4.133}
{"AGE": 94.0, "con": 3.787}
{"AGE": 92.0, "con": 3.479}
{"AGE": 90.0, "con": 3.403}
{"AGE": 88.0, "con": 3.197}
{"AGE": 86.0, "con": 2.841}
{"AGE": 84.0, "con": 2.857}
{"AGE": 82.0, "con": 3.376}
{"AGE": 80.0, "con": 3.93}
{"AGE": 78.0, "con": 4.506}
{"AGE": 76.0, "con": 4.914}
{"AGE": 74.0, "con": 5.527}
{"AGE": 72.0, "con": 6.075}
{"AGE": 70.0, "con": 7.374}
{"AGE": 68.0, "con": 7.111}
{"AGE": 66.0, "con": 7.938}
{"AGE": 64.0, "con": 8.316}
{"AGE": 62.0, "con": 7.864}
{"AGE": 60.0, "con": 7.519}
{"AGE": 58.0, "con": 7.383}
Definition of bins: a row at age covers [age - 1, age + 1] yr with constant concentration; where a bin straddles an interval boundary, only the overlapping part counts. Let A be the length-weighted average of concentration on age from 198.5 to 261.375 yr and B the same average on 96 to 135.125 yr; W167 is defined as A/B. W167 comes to 1.47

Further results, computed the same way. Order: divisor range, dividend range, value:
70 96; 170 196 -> 1.94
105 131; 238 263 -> 1.57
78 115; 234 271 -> 1.94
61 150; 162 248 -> 1.42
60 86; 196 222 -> 1.39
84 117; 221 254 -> 1.90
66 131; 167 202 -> 1.52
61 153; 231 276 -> 1.45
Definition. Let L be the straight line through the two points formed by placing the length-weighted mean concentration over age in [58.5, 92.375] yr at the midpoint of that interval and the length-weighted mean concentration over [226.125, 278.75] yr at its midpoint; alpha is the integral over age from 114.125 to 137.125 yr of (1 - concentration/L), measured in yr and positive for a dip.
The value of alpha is -0.7 yr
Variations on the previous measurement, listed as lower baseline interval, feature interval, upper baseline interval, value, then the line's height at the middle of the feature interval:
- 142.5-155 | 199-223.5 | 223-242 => 1.5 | 8.54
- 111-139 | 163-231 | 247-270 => -3.2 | 7.69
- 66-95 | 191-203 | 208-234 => -0.4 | 7.71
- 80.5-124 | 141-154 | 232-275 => -2.5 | 5.98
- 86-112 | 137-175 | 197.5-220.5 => -4.7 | 6.48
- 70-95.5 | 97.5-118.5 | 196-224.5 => -3.8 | 4.9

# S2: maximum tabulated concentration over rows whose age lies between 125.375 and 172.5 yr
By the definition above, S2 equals 7.99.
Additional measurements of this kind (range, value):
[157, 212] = 8.702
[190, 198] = 8.203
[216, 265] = 10.43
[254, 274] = 10.36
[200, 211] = 8.663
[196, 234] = 9.671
